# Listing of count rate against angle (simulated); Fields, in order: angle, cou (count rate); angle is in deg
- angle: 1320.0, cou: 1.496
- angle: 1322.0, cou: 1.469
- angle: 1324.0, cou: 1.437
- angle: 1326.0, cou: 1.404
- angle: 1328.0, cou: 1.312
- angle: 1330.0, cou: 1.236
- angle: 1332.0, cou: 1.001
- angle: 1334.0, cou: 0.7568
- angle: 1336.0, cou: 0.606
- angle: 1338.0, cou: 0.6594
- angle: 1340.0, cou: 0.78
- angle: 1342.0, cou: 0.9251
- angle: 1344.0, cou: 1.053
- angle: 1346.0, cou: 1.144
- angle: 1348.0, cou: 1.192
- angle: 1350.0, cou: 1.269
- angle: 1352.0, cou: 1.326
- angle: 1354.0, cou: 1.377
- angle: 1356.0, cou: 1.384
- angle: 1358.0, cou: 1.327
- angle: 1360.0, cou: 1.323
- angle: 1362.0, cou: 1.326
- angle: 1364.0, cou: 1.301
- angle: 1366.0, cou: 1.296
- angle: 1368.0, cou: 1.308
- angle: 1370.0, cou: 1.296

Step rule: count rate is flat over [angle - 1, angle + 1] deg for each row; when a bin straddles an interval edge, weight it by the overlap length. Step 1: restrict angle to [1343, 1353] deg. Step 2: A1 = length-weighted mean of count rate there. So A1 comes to 1.2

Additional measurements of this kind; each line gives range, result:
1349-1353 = 1.3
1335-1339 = 0.633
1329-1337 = 0.9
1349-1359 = 1.34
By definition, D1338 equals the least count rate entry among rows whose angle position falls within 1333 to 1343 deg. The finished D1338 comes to 0.606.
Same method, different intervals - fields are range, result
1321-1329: 1.312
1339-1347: 0.78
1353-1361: 1.323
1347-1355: 1.192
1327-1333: 1.001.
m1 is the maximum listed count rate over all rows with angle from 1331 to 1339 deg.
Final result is 1.001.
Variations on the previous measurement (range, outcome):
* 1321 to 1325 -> 1.469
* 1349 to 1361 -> 1.384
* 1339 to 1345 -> 1.053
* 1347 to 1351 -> 1.269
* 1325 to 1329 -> 1.404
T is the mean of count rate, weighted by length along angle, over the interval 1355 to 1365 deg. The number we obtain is 1.33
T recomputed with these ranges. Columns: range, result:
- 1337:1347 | 0.912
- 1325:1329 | 1.36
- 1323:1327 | 1.42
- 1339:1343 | 0.853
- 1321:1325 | 1.45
